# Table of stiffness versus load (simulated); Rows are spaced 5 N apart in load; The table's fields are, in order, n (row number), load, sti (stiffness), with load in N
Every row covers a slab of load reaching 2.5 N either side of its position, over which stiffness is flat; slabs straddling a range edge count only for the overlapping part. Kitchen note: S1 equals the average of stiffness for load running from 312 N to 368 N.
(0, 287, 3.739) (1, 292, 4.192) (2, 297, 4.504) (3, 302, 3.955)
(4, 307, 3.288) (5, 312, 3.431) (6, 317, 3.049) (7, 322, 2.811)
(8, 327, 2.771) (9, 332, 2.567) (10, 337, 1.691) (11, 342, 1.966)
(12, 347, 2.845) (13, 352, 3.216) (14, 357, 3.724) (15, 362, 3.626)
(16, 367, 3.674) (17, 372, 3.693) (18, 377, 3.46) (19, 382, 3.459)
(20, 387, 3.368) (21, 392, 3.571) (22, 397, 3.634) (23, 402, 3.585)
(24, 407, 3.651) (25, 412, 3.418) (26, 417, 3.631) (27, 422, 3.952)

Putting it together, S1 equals 2.91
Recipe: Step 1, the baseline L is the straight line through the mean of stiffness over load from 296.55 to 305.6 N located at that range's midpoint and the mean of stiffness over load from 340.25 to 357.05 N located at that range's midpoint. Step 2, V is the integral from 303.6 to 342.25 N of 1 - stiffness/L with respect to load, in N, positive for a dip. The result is 8.4 N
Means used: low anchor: 4.05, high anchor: 2.87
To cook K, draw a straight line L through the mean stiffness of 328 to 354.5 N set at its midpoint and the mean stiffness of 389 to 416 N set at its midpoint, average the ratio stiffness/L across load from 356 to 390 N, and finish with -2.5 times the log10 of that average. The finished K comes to -0.178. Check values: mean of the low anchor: 2.47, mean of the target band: 3.57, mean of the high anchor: 3.57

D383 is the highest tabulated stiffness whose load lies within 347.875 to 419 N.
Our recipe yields 3.724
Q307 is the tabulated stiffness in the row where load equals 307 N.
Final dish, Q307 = 3.288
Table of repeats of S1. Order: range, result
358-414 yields 3.56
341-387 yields 3.34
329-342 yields 2.12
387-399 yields 3.55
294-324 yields 3.53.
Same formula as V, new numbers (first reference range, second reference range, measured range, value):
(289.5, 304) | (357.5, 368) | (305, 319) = 2.9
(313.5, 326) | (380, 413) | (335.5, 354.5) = 4.1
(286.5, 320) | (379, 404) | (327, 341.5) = 5.7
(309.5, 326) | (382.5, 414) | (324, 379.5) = 4.4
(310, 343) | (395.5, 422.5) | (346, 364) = -2.5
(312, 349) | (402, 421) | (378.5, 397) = -1.0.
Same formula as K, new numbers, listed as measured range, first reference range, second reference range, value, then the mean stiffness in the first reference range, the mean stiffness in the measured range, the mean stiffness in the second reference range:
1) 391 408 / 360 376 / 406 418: -0.01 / 3.65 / 3.61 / 3.55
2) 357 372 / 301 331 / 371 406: -0.08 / 3.15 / 3.67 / 3.54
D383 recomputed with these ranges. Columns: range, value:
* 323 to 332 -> 2.771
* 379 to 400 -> 3.634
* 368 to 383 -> 3.693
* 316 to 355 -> 3.216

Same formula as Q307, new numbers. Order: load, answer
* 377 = 3.46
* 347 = 2.845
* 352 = 3.216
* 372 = 3.693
